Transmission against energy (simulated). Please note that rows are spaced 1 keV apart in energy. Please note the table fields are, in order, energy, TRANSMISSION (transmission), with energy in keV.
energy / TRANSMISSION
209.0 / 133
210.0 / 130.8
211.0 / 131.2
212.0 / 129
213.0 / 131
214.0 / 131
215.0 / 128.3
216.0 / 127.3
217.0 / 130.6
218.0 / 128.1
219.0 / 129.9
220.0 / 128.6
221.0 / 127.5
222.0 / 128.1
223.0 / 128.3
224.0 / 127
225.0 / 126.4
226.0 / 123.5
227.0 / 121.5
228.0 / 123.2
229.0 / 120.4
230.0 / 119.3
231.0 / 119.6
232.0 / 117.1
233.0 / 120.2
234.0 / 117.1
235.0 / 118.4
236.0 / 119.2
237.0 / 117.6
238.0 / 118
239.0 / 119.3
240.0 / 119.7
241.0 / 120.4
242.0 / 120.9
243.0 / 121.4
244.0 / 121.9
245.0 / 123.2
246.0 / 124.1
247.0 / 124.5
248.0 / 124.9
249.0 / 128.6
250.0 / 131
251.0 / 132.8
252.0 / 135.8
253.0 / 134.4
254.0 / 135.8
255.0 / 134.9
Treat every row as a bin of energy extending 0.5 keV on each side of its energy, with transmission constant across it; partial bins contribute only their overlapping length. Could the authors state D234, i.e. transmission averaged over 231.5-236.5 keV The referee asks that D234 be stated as 118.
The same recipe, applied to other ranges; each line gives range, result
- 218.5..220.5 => 129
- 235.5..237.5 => 118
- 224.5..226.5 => 125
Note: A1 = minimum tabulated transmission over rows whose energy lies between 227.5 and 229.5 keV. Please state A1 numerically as 120.4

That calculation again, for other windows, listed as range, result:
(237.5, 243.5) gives 118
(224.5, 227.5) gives 121.5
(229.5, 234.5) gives 117.1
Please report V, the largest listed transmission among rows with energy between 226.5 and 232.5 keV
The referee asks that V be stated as 123.2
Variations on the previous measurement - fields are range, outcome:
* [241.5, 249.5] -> 128.6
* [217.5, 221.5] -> 129.9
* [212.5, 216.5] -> 131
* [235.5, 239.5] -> 119.3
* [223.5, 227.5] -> 127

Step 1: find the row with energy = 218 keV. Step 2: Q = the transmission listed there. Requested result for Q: 128.1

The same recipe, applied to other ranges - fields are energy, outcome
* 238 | 118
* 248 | 124.9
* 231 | 119.6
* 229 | 120.4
